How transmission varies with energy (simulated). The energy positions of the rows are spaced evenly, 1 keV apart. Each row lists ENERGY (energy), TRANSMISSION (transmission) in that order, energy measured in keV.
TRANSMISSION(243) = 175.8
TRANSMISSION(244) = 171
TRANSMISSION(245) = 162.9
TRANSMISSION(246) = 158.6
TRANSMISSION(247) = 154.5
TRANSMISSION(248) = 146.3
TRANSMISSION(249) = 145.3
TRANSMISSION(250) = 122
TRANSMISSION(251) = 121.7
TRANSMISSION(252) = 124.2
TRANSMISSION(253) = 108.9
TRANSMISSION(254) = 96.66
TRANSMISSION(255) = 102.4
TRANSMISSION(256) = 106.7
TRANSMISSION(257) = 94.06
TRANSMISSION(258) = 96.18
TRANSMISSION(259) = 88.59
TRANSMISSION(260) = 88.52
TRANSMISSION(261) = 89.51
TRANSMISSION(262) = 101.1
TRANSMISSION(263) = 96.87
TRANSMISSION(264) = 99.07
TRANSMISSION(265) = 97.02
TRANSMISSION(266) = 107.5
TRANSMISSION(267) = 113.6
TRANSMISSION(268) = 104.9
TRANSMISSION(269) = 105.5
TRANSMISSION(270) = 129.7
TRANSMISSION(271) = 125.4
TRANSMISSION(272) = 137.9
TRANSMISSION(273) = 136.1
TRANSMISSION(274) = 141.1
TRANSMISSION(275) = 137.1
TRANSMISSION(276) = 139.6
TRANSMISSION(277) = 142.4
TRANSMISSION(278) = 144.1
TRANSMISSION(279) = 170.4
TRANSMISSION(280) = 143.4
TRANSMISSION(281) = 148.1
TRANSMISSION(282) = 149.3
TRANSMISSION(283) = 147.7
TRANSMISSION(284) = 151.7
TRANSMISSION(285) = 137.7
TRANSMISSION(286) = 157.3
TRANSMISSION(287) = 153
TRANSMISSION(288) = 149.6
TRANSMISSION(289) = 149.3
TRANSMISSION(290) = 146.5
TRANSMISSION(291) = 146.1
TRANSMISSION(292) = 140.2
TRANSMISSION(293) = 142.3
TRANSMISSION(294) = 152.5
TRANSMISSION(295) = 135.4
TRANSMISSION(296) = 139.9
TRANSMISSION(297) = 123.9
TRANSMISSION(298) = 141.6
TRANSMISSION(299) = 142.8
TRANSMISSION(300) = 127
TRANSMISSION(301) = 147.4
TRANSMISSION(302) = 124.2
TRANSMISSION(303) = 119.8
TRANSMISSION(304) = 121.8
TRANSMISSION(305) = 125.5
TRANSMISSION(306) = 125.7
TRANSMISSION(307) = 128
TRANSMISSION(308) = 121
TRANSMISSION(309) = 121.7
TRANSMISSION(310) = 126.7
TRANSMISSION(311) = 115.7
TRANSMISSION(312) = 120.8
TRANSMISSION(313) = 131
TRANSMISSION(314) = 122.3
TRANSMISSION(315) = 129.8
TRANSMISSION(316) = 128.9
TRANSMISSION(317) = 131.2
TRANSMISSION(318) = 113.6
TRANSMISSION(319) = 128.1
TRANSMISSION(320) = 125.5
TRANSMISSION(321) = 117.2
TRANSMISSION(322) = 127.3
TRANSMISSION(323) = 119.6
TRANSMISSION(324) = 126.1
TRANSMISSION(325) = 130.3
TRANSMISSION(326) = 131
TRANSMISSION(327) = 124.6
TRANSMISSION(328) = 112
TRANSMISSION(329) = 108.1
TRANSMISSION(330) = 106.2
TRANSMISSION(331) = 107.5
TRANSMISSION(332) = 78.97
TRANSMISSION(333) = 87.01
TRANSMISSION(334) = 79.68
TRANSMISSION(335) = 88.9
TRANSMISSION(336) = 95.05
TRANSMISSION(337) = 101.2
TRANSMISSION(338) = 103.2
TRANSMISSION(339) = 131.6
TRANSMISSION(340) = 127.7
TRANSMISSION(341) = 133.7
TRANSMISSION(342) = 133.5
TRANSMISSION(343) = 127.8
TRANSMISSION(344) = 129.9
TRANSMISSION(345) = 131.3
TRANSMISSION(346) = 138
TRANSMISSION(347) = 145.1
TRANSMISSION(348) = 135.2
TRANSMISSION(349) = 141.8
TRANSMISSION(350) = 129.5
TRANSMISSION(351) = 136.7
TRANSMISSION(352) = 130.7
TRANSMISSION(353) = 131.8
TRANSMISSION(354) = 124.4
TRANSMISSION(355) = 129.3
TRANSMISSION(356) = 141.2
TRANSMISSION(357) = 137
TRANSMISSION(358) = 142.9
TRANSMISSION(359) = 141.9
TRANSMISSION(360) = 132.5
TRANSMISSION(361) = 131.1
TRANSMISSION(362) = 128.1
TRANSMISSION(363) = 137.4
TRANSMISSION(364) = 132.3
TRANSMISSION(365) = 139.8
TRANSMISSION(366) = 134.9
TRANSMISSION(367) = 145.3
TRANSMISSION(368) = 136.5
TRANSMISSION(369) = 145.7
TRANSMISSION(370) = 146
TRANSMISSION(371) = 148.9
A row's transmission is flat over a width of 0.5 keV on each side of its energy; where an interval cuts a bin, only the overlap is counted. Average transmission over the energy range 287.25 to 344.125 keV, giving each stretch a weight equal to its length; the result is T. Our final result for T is 124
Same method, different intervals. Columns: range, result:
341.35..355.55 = 133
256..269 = 98.7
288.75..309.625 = 134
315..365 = 124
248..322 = 127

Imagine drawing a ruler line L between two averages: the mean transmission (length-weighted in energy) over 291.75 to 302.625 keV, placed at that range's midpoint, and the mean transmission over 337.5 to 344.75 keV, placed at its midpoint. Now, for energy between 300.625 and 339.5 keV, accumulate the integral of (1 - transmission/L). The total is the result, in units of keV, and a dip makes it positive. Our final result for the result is 4.3 keV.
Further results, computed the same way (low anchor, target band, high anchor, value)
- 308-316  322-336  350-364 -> 2.17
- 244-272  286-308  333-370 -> -2.93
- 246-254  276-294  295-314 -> -2.62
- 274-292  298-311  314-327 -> 0.70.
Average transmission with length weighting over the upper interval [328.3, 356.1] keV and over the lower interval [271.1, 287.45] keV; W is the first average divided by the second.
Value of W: 0.8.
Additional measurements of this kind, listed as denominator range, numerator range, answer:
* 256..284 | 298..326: 1.04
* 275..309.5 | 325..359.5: 0.87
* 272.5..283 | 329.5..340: 0.68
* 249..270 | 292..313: 1.24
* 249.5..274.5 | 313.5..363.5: 1.13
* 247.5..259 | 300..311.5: 1.10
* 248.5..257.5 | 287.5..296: 1.28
